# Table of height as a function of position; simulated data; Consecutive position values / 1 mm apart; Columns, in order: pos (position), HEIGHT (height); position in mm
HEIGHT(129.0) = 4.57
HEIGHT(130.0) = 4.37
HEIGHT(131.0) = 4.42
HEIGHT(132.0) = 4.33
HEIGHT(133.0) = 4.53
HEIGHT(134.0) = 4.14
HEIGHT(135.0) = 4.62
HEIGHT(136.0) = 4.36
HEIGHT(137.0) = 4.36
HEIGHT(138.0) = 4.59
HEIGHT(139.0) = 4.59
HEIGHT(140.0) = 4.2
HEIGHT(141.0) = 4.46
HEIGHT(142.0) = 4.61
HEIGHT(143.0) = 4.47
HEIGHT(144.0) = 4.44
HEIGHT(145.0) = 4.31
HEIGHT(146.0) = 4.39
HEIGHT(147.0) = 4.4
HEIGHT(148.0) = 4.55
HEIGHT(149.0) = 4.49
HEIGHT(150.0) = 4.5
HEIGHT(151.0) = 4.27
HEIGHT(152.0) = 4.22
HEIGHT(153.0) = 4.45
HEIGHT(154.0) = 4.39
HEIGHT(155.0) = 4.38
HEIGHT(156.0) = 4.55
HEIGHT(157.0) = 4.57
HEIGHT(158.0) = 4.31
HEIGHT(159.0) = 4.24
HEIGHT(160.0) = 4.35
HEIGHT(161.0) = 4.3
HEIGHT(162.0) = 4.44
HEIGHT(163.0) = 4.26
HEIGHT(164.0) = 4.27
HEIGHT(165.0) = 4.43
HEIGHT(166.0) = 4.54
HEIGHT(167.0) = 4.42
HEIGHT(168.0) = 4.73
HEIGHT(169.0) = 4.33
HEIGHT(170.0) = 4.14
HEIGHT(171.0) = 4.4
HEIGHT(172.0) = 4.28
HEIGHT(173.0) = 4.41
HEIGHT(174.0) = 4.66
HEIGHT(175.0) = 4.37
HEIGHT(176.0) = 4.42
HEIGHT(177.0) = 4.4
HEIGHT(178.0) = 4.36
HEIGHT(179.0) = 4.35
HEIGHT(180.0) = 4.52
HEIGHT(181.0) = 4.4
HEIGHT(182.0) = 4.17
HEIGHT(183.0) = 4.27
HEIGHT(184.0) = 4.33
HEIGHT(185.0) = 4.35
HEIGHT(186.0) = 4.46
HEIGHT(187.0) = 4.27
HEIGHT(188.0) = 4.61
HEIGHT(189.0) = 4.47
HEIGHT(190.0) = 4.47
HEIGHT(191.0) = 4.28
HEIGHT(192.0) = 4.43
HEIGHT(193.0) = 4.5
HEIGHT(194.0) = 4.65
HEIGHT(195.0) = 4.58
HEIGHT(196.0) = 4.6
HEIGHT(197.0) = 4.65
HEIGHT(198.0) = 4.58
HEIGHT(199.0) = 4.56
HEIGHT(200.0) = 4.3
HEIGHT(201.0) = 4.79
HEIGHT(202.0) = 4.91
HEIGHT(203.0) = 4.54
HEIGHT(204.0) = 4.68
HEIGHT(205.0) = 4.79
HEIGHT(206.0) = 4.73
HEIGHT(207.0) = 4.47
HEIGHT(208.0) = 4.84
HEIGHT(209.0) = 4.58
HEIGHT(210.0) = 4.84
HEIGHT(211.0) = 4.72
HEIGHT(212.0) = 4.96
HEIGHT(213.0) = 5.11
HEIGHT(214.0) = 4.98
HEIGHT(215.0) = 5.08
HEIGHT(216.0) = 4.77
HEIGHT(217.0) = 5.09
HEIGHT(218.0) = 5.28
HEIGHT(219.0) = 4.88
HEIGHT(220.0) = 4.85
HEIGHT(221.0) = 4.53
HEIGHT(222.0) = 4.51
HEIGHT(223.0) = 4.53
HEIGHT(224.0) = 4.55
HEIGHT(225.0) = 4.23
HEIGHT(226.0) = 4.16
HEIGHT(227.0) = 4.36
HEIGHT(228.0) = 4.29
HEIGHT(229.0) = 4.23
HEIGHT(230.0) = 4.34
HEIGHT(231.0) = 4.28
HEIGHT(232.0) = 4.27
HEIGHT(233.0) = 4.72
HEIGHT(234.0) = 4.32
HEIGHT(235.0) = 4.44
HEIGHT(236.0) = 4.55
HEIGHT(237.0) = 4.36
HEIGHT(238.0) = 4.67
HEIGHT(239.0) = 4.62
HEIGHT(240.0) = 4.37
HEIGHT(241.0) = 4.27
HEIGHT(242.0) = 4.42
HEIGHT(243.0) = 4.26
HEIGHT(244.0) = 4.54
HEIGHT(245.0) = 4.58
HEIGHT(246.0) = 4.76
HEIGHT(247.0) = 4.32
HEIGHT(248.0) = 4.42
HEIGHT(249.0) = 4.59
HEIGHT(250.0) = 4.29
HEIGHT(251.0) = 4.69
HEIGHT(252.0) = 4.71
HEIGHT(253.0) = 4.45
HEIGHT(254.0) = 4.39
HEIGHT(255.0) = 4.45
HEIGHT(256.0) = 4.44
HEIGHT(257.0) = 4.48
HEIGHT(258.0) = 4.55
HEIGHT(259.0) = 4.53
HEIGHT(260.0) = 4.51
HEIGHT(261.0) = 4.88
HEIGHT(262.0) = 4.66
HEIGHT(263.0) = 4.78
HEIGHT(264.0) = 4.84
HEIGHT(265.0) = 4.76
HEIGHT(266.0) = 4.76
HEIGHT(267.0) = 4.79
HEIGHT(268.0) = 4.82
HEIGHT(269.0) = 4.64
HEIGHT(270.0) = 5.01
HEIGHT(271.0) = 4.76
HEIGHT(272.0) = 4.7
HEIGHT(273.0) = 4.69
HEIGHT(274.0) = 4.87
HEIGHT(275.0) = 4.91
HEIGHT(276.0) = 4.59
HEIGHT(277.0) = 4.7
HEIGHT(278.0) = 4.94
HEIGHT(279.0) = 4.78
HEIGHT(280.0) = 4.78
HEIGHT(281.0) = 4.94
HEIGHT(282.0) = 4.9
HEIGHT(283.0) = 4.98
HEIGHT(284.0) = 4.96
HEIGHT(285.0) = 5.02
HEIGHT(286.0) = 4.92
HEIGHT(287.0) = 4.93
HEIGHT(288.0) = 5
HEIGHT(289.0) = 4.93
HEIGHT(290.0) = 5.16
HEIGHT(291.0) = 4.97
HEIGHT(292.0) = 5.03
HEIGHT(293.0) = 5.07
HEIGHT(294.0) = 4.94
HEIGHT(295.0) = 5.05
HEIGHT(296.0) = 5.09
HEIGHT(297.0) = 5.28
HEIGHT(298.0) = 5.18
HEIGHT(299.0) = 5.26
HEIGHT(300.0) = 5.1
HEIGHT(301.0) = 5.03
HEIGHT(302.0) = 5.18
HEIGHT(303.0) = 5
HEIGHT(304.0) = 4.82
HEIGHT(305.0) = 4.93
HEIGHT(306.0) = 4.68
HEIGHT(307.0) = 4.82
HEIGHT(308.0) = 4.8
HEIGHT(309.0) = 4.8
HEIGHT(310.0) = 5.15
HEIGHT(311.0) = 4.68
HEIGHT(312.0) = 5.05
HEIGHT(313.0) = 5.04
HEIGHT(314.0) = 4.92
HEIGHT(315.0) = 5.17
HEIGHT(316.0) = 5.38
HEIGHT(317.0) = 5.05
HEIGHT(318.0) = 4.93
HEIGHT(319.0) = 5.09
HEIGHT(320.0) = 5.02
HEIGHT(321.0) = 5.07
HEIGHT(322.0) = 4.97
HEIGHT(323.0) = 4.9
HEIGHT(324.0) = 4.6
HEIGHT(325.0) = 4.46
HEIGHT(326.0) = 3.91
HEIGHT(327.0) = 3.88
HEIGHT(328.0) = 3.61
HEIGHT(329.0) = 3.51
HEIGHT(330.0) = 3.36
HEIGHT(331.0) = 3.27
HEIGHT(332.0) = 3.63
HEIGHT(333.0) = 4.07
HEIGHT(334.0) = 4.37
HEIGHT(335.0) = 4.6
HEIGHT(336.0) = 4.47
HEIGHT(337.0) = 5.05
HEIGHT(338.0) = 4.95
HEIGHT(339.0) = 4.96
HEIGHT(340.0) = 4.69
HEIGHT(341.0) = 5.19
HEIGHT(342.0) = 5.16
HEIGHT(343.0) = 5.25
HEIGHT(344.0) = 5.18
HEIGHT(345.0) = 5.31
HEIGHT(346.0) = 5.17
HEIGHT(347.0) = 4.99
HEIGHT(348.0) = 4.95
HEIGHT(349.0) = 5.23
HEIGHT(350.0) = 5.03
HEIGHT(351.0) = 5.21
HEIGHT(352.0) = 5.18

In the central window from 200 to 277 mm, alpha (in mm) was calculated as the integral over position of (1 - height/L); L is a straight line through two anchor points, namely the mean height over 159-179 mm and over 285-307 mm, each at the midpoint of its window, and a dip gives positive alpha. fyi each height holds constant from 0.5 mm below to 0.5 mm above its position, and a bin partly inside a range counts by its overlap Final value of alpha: 1.8 mm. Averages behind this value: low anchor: 4.39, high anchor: 5.02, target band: 4.62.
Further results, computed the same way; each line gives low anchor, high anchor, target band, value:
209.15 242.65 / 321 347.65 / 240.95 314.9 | -3.9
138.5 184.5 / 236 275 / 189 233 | -1.2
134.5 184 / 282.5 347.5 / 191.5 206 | -0.3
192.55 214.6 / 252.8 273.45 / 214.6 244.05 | 1.0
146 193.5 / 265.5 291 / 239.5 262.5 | 1.2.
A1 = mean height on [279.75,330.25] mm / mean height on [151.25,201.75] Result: 1.10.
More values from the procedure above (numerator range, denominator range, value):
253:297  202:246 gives 1.05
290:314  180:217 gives 1.08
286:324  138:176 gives 1.13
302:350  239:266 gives 1.04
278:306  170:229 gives 1.10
